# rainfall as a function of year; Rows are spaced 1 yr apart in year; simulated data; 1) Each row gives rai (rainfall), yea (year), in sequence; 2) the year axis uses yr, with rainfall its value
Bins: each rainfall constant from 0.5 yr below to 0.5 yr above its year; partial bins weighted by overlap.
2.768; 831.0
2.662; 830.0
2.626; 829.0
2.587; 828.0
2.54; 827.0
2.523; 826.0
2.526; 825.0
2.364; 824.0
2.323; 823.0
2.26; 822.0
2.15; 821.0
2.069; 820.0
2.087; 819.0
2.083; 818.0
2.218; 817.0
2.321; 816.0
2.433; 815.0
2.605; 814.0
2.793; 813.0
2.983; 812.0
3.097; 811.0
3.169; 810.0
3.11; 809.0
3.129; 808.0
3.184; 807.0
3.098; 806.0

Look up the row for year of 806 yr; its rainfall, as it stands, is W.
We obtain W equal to 3.098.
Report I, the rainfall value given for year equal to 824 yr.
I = 2.364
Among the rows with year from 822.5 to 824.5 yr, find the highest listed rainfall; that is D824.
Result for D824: 2.364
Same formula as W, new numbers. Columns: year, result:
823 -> 2.323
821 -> 2.15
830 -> 2.662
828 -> 2.587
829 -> 2.626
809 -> 3.11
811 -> 3.097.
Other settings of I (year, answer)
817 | 2.218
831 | 2.768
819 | 2.087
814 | 2.605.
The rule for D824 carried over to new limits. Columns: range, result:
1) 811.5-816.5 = 2.983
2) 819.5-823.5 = 2.323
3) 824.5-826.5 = 2.526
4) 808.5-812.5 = 3.169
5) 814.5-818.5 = 2.433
